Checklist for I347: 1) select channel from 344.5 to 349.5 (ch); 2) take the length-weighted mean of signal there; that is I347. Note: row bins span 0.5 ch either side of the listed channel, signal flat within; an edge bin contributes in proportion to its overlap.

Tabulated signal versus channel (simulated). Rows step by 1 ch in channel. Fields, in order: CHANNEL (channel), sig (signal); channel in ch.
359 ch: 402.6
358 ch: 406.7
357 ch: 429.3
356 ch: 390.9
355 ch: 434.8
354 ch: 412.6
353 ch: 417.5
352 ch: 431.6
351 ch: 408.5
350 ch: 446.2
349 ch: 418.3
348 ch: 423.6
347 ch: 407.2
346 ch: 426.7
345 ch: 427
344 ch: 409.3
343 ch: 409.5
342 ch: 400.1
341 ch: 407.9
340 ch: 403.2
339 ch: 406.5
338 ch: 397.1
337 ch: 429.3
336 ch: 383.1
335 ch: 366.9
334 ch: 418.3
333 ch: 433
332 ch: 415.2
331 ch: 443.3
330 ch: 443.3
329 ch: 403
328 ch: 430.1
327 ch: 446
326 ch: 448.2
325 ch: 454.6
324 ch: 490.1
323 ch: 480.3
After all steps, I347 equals 421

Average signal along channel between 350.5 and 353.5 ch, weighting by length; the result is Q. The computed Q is 419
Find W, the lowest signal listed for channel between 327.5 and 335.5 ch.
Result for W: 366.9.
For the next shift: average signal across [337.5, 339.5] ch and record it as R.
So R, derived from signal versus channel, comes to 402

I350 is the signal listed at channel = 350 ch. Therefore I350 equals 446.2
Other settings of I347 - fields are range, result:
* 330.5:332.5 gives 429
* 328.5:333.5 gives 428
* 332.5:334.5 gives 426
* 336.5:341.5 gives 409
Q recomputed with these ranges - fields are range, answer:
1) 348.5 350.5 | 432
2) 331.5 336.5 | 403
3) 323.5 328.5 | 454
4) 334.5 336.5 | 375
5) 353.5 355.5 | 424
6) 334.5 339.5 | 397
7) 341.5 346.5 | 415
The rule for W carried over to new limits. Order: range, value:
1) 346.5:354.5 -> 407.2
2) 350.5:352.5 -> 408.5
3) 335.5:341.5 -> 383.1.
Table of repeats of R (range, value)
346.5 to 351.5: 421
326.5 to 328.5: 438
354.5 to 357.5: 418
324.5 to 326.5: 451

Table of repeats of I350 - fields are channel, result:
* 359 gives 402.6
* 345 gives 427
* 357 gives 429.3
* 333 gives 433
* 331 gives 443.3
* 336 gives 383.1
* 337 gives 429.3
